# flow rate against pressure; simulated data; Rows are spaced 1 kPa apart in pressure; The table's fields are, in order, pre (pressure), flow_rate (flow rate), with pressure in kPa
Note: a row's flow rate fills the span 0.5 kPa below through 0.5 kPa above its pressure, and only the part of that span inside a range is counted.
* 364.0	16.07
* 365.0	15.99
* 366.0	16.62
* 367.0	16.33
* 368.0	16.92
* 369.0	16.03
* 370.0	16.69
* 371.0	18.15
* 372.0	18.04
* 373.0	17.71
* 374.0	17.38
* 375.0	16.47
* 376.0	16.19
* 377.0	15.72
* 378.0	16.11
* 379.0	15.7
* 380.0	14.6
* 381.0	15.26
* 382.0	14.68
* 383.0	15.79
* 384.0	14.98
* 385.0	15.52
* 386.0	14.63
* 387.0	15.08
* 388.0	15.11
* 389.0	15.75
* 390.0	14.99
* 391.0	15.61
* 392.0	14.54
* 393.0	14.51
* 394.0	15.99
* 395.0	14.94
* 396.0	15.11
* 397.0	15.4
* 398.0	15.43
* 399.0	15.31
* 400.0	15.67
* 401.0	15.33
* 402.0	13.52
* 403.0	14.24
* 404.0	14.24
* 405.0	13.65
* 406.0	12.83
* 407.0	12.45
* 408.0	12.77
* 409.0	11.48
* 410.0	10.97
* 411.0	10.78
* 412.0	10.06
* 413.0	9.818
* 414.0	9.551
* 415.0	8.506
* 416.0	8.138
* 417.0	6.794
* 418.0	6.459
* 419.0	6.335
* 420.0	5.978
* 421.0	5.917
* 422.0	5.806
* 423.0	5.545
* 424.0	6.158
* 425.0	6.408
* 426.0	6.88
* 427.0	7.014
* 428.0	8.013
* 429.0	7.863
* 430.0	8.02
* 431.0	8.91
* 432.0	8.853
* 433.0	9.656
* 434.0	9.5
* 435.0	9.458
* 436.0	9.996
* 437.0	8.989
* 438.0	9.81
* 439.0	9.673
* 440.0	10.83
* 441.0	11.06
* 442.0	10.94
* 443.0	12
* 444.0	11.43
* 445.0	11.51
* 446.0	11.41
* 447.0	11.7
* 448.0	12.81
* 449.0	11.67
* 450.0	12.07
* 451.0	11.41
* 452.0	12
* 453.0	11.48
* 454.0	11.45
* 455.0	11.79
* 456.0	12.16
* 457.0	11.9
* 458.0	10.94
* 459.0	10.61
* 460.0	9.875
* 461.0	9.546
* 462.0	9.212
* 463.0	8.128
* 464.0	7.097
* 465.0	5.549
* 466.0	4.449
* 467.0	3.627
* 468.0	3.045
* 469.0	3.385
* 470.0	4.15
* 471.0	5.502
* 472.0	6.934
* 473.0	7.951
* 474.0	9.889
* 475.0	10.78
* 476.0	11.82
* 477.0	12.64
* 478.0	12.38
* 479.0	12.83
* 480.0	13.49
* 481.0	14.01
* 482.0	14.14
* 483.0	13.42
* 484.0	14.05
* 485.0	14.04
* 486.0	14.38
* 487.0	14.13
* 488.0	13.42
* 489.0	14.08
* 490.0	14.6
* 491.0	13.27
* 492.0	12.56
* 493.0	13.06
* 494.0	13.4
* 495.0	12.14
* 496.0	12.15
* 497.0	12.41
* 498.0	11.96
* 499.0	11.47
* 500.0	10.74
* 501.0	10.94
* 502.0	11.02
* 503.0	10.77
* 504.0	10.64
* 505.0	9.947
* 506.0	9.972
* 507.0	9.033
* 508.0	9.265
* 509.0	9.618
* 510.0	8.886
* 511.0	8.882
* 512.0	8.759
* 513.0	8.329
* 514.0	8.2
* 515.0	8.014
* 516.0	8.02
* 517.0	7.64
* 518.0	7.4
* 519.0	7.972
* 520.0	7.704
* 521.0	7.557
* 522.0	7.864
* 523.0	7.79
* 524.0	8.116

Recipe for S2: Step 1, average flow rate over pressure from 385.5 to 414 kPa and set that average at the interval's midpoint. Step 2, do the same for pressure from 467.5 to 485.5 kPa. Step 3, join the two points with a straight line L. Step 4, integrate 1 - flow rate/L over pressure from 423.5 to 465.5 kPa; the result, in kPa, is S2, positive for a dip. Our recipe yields 6.4 kPa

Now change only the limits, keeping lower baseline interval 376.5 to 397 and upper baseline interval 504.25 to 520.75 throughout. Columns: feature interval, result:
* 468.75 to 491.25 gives -3.0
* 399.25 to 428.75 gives 8.9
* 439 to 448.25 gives 0.6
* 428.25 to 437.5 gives 2.7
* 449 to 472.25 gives 5.8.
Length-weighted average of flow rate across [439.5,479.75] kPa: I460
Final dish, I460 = 9.77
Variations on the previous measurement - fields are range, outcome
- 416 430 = 6.66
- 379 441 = 11.4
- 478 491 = 13.8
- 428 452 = 10.4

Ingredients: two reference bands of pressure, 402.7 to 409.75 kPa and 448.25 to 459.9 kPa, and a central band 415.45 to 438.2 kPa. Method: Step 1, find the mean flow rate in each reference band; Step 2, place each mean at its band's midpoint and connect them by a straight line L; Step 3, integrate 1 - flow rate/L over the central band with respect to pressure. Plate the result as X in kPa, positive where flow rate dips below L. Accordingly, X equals 8.6 kPa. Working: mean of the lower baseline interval 13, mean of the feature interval 7.65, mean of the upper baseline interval 11.6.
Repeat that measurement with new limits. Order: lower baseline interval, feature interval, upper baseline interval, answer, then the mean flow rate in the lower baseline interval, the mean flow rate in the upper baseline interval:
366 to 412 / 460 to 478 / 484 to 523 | 6.7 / 15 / 10.6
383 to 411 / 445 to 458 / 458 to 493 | -0.2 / 14.4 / 10.3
